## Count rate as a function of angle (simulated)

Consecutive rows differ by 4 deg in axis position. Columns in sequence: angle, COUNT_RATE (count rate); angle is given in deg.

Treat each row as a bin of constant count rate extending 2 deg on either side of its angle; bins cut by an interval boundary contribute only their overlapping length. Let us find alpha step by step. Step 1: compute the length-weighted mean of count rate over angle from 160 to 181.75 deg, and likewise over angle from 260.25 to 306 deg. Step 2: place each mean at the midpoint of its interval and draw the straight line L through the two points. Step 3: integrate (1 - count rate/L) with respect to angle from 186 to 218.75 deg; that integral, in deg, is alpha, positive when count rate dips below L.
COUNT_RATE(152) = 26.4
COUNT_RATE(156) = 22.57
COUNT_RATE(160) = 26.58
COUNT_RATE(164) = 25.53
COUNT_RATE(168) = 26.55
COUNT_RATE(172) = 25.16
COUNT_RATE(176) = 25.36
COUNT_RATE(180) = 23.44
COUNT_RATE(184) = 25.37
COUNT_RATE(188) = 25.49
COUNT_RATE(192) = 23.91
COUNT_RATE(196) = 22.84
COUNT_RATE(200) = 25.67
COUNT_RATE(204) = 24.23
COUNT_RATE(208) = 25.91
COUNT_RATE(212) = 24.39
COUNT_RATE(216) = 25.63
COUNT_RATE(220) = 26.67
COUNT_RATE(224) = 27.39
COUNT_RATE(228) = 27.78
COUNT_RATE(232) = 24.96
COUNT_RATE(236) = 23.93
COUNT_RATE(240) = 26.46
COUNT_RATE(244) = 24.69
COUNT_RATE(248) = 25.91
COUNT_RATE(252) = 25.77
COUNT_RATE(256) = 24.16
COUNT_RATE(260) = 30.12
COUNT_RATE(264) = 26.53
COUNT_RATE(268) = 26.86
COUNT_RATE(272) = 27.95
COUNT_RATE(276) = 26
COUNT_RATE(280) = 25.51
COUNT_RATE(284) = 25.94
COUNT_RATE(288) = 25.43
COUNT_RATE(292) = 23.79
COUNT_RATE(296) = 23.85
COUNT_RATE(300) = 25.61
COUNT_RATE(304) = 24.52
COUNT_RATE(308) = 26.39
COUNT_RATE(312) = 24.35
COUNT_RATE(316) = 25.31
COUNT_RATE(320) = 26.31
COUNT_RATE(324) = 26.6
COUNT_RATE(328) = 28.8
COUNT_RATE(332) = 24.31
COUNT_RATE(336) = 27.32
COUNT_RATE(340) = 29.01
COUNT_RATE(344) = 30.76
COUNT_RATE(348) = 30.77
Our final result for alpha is 0.9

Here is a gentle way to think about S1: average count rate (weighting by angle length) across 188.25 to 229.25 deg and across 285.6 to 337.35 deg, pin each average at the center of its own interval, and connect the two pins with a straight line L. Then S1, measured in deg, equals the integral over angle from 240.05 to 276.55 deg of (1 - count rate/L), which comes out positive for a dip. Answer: -1.4 deg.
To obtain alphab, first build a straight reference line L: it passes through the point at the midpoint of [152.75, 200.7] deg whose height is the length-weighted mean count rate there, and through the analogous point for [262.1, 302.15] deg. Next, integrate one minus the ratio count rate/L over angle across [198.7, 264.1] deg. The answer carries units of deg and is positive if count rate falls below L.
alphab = -1.4 deg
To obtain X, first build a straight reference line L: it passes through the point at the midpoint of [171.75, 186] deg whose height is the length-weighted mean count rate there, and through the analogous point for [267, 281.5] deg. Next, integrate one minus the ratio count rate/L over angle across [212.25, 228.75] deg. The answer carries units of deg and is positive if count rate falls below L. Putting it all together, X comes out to -0.61 deg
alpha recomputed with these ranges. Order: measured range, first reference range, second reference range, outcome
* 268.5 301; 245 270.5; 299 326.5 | 0.65 deg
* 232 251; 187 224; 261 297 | 0.19 deg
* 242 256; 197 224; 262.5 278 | 0.58 deg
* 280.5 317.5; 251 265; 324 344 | 2.95 deg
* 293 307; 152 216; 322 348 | 1.33 deg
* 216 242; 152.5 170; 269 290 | -0.30 deg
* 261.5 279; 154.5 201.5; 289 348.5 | -0.66 deg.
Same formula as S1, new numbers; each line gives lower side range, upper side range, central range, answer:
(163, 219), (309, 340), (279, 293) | 0.4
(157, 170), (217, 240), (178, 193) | 0.8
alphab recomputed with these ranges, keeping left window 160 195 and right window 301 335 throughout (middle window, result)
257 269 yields -1.0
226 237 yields -0.1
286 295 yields 0.4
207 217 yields 0.0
